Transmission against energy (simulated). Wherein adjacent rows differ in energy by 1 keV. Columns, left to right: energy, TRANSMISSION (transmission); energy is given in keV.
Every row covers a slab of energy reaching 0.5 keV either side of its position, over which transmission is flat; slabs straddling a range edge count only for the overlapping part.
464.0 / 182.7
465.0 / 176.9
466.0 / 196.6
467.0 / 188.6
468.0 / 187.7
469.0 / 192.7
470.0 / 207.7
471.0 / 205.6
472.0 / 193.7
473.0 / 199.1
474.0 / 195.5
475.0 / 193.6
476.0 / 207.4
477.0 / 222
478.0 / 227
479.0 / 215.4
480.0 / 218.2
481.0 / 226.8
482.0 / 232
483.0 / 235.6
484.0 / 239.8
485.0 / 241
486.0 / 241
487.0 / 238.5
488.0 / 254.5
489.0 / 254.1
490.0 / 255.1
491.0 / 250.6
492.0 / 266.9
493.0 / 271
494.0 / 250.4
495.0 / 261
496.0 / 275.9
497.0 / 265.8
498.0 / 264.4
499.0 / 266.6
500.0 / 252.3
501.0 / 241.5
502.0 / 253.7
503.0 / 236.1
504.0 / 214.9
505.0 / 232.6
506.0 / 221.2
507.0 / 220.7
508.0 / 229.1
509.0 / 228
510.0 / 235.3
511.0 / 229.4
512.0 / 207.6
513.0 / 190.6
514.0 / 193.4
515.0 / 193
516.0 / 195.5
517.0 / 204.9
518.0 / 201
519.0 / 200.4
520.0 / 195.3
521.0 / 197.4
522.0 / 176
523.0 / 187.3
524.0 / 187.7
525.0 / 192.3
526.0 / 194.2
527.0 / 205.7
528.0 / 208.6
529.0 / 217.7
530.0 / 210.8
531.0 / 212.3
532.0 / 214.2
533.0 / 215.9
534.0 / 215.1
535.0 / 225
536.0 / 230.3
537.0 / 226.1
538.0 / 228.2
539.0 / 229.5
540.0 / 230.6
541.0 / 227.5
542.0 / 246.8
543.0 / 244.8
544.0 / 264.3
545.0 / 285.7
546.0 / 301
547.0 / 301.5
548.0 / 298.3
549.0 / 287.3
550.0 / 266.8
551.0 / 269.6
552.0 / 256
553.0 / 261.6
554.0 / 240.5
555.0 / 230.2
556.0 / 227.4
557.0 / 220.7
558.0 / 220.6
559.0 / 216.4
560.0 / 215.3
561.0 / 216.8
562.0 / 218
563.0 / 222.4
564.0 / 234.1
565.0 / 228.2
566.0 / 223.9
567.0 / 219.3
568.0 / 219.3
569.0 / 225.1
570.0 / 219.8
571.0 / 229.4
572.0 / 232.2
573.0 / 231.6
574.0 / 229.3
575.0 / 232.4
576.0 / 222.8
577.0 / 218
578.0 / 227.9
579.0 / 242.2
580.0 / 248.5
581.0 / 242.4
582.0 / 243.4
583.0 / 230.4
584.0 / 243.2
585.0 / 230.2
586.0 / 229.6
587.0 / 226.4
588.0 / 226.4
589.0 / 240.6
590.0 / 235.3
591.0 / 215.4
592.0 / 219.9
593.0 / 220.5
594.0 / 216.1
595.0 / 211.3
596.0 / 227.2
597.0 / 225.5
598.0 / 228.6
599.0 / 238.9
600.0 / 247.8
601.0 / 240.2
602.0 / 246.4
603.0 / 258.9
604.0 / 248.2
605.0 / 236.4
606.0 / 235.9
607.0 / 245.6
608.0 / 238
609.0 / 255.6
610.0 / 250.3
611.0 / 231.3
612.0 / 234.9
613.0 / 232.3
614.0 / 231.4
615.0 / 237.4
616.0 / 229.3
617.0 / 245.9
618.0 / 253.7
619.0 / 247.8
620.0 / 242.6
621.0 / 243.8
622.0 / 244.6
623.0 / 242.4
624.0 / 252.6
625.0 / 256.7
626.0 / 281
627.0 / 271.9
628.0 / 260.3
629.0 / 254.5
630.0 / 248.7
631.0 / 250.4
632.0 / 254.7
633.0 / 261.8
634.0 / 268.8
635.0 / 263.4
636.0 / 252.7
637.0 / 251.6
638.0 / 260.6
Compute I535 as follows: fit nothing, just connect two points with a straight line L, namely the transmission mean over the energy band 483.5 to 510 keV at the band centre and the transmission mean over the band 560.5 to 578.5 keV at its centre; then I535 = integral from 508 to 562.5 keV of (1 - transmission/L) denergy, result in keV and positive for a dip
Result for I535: 2.1 keV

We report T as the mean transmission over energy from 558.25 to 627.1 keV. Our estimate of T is 235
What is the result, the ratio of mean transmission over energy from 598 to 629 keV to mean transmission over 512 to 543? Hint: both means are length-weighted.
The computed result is 1.18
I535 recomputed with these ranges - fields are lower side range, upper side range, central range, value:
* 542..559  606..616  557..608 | 3.7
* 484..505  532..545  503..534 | 4.4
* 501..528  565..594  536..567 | -3.3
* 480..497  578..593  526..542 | 1.4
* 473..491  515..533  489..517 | -2.8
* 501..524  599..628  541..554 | -2.8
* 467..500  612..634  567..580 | 0.8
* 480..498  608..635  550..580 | 2.3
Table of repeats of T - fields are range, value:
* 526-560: 239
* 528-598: 234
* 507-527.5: 203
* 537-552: 262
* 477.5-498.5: 247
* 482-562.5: 233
